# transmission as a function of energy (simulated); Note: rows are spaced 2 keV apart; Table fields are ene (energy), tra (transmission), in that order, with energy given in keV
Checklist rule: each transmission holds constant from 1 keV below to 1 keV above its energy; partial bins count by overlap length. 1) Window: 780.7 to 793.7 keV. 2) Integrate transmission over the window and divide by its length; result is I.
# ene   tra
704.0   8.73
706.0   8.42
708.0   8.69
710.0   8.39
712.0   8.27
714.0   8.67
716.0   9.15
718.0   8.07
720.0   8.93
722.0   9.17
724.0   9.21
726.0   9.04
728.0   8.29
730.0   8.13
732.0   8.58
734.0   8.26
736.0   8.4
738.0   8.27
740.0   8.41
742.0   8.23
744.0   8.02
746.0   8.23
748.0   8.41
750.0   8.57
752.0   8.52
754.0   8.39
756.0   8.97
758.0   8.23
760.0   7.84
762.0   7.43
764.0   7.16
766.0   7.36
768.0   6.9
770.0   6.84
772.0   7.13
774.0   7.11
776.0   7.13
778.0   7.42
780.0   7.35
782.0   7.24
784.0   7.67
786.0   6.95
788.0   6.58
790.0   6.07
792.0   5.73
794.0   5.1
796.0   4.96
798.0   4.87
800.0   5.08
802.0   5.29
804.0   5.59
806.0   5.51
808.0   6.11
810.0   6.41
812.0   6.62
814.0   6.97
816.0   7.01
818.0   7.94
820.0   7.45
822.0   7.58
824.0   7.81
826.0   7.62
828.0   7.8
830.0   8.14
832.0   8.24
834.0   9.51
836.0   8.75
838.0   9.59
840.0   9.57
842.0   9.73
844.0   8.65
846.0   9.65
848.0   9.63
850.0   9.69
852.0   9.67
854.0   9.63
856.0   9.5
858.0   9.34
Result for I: 6.63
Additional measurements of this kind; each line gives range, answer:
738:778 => 7.84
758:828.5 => 6.75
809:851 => 8.3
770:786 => 7.24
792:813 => 5.56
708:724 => 8.7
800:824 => 6.58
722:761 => 8.44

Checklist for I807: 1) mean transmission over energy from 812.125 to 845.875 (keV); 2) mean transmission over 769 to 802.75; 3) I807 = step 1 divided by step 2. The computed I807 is 1.3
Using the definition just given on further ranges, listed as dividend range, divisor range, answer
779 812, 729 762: 0.73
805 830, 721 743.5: 0.83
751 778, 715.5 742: 0.89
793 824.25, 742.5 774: 0.79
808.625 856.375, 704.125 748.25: 0.99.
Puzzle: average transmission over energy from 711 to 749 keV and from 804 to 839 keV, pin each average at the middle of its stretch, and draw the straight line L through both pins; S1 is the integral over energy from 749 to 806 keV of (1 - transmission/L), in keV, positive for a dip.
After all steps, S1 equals 8.1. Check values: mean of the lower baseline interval 8.51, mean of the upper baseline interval 7.53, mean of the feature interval 6.89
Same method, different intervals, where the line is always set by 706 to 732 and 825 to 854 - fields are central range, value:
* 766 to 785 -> 3.5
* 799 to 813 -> 4.9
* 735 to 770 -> 2.9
